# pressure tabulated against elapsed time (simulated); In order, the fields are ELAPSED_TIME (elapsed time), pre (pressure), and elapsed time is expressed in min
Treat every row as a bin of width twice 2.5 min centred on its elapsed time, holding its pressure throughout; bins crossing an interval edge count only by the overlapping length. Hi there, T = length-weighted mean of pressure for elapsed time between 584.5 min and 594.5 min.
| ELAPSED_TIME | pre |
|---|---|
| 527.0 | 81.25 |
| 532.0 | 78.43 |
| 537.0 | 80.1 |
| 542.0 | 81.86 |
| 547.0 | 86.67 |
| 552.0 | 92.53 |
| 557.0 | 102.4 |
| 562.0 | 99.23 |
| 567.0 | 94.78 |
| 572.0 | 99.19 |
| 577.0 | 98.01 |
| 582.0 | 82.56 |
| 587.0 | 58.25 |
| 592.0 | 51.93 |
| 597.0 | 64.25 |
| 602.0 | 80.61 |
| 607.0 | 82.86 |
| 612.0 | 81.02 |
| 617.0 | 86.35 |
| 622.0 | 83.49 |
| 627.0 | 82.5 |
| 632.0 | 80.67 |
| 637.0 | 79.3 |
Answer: 55.1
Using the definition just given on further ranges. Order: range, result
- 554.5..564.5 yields 101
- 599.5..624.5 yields 82.9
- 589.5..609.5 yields 69.9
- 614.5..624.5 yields 84.9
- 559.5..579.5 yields 97.8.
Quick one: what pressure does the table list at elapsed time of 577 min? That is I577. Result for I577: 98.01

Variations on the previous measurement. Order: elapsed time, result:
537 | 80.1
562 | 99.23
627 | 82.5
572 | 99.19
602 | 80.61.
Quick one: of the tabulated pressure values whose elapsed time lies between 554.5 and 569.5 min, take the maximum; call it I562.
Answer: 102.4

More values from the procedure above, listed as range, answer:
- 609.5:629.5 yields 86.35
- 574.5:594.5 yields 98.01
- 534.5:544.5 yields 81.86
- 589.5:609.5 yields 82.86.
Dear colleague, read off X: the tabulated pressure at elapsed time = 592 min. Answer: 51.93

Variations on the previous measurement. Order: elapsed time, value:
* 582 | 82.56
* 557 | 102.4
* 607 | 82.86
